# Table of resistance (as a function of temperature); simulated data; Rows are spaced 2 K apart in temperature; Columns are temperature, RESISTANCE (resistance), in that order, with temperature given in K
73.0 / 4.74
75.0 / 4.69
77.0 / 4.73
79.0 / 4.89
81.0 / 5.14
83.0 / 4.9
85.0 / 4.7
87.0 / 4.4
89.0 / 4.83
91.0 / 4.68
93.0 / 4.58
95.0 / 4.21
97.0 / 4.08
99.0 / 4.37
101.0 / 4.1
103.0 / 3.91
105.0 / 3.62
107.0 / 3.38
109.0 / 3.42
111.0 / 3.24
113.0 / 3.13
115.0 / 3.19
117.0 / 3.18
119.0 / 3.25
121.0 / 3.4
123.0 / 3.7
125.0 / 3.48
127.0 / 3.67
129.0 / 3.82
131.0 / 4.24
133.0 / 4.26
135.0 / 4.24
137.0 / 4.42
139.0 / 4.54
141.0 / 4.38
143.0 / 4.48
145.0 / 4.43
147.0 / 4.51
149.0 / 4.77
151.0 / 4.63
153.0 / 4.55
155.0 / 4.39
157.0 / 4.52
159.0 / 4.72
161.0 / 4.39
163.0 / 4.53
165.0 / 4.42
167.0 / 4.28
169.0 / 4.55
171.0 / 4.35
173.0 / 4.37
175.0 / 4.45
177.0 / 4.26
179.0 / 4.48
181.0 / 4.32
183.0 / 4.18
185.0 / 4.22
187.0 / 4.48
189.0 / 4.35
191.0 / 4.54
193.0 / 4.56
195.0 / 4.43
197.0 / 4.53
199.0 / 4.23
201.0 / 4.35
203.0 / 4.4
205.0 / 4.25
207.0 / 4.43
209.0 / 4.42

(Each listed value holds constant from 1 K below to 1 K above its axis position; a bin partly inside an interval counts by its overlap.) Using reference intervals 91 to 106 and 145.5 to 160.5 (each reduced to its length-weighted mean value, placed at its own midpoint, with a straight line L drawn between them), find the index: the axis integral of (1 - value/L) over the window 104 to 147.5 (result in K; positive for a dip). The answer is 5.6 K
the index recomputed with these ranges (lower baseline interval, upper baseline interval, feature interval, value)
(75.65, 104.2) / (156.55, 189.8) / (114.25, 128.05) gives 3.29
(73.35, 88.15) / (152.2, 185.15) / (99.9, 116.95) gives 4.31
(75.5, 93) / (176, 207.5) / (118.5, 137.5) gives 3.13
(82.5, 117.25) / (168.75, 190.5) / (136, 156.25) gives -1.44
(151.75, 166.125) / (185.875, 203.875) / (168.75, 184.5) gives 0.39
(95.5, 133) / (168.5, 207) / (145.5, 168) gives -2.47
